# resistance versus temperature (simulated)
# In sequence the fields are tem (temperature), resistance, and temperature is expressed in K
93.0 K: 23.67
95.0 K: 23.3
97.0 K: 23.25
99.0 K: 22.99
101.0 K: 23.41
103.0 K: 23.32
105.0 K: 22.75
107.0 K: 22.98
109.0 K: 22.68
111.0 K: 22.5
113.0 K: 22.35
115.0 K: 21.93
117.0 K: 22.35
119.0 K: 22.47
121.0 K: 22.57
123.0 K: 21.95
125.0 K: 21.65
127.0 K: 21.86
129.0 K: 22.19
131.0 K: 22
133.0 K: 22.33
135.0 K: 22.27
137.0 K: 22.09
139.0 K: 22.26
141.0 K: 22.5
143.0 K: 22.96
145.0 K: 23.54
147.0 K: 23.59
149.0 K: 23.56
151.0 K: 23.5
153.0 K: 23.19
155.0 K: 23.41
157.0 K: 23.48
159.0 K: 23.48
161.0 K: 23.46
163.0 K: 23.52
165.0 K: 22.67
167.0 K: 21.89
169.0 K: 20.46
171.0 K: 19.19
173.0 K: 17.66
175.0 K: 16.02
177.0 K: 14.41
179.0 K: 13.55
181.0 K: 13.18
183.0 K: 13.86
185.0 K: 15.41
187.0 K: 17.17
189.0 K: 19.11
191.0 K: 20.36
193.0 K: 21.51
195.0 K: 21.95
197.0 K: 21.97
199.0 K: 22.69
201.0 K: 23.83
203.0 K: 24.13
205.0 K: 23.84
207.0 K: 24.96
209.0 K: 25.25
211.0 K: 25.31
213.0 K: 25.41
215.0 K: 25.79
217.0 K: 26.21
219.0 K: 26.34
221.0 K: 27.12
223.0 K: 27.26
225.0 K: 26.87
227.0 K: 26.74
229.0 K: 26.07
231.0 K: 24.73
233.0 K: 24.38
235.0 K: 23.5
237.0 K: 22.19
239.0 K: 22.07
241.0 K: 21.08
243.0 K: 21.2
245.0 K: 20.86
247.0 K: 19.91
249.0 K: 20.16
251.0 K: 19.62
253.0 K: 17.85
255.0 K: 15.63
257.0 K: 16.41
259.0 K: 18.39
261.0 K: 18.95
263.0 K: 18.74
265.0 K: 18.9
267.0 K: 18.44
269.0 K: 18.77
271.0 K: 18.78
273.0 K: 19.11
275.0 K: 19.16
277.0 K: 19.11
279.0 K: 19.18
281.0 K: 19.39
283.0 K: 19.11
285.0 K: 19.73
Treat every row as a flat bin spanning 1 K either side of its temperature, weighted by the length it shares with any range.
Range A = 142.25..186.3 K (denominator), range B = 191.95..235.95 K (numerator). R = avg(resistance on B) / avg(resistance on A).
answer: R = 1.23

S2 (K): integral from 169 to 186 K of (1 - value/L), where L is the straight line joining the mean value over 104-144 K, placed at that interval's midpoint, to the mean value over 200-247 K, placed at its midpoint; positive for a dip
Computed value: 5.6 K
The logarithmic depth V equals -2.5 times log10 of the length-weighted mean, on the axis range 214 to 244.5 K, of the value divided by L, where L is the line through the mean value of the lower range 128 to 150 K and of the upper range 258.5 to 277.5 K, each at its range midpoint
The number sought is -0.229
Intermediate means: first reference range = 22.7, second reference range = 18.8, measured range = 24.7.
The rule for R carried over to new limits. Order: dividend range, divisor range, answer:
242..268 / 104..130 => 0.84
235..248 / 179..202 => 1.13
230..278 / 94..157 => 0.88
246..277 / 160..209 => 0.93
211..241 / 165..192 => 1.46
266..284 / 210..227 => 0.72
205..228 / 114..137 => 1.18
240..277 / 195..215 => 0.79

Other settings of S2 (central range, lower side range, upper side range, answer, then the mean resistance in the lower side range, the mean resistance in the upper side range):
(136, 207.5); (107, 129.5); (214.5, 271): 3.8 K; 22.3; 21.8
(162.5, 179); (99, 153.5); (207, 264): 2.7 K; 22.6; 22.7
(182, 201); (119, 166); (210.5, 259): 2.7 K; 22.8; 22.9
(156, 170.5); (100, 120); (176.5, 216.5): -0.7 K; 22.7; 20.8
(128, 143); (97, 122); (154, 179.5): -0.4 K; 22.7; 20.4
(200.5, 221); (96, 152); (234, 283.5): -4.6 K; 22.6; 19.5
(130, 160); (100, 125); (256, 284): -1.6 K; 22.6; 18.7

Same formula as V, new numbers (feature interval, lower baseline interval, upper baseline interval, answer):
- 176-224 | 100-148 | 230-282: -0.039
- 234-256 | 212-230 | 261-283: 0.130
